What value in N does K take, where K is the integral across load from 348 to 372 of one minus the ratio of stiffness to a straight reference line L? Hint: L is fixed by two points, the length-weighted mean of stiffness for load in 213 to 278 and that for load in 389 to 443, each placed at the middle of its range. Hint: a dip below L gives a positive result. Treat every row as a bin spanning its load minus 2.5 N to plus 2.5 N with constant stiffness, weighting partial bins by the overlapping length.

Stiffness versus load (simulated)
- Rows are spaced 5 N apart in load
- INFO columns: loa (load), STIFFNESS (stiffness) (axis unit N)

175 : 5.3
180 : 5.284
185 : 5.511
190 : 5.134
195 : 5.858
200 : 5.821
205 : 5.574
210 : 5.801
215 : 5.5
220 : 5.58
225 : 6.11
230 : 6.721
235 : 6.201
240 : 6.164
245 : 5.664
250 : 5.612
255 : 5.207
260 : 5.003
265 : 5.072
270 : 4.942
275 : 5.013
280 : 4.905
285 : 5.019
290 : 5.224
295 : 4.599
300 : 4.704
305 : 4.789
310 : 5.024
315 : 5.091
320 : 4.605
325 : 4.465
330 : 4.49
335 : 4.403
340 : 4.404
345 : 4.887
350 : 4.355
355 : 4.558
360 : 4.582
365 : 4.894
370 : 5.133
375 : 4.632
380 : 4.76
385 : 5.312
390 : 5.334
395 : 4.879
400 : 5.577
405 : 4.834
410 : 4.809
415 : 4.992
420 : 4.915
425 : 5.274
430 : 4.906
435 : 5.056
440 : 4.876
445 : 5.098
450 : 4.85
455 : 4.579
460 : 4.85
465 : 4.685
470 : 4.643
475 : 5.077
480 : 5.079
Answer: 2.4 N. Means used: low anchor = 5.59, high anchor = 5.03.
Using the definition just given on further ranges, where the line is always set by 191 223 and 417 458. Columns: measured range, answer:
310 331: 2.4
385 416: -0.2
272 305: 3.1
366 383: 0.9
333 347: 1.8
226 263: -1.6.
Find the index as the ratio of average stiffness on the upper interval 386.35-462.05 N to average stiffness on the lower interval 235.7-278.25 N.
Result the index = 0.9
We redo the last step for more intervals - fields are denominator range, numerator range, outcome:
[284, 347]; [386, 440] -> 1.07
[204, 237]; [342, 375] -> 0.80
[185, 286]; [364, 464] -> 0.90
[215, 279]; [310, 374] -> 0.84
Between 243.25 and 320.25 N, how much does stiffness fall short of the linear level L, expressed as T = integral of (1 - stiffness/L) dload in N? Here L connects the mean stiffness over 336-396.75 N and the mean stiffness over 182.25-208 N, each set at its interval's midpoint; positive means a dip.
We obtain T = 2.3 N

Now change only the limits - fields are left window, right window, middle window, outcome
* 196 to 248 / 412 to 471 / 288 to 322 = 4.10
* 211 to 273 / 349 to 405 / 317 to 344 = 3.46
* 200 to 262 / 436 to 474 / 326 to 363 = 5.31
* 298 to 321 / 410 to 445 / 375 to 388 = -0.07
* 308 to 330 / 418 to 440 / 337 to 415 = 0.50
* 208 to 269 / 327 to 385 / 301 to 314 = 0.49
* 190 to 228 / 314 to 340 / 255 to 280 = 0.63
